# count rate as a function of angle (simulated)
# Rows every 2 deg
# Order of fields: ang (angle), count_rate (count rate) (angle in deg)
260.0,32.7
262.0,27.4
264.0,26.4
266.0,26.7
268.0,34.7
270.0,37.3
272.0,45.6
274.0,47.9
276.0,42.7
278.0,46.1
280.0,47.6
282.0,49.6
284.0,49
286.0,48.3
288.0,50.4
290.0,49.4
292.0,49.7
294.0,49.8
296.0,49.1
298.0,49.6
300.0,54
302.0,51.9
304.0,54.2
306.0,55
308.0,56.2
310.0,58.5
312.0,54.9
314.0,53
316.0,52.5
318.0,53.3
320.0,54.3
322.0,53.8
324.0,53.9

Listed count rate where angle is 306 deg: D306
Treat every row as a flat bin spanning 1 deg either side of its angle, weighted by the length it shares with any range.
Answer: 55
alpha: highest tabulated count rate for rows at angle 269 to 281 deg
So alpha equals 47.9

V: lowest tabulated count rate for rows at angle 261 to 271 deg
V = 26.4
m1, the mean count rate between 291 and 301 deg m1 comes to 50.4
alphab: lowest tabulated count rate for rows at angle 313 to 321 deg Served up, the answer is 52.5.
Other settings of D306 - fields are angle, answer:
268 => 34.7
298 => 49.6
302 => 51.9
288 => 50.4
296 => 49.1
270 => 37.3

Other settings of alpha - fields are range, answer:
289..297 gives 49.8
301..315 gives 58.5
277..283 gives 49.6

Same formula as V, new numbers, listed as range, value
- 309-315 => 53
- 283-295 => 48.3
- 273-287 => 42.7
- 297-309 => 49.6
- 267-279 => 34.7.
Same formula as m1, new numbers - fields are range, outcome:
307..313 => 56.5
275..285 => 47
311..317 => 53.5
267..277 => 41.6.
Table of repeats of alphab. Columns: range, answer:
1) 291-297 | 49.1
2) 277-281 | 46.1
